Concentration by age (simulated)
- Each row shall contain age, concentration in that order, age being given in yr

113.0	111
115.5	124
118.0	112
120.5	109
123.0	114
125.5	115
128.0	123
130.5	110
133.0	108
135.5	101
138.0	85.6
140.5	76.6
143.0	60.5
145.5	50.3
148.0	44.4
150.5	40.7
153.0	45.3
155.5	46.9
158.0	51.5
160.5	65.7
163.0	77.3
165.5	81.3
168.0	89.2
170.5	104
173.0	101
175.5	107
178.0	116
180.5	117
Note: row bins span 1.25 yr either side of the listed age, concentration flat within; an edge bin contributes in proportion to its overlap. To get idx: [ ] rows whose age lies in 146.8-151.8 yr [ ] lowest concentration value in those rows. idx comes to 40.7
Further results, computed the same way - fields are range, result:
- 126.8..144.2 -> 60.5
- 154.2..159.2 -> 46.9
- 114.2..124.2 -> 109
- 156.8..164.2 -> 51.5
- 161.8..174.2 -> 77.3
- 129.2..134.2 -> 108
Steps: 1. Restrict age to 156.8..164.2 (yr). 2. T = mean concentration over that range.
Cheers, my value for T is 64.8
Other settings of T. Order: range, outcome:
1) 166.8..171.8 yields 96.7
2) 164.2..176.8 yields 96.5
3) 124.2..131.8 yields 116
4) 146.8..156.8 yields 44.4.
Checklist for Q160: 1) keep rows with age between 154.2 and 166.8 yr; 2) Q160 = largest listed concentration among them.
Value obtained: 81.3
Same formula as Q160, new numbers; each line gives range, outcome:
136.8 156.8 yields 85.6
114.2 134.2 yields 124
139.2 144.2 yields 76.6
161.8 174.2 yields 104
